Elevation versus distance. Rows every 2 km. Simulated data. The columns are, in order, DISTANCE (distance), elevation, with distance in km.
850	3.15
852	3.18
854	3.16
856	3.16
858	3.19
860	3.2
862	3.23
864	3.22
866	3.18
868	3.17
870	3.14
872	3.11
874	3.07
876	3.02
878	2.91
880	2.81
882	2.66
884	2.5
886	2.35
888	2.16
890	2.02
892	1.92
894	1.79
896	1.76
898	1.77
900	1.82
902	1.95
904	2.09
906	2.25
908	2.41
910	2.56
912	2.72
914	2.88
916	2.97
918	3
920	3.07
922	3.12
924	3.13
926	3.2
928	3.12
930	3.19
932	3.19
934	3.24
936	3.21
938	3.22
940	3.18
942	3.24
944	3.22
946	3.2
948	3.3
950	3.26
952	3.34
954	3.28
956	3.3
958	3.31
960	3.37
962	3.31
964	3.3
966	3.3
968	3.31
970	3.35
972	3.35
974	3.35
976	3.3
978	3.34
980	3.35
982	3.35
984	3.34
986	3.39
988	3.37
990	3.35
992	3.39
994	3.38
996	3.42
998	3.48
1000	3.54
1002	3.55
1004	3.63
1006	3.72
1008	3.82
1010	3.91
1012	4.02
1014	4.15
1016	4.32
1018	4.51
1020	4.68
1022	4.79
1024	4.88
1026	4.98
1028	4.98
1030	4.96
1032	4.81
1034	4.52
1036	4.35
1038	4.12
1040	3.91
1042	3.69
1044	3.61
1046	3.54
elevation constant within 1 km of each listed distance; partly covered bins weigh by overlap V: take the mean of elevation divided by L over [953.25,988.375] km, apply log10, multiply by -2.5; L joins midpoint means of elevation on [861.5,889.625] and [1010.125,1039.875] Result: 0.179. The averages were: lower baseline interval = 2.87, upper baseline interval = 4.54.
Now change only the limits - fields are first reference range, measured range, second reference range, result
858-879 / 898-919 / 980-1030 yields 0.35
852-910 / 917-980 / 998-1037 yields 0.06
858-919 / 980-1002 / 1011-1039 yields 0.20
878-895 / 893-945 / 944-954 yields 0.04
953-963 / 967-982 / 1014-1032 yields 0.10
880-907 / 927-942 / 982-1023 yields -0.17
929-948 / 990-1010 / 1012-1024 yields 0.18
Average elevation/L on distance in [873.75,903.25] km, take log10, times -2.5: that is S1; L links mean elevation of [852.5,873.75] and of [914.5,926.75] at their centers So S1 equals 0.34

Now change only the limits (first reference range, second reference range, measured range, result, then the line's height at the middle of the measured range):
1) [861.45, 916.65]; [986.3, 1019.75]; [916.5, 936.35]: -0.07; 2.93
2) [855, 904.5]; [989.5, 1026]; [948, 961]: 0.03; 3.4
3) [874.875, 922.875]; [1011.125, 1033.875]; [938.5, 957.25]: 0.02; 3.31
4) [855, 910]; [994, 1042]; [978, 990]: 0.13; 3.79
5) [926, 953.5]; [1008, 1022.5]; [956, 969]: 0.07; 3.54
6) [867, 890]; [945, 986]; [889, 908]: 0.43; 2.9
